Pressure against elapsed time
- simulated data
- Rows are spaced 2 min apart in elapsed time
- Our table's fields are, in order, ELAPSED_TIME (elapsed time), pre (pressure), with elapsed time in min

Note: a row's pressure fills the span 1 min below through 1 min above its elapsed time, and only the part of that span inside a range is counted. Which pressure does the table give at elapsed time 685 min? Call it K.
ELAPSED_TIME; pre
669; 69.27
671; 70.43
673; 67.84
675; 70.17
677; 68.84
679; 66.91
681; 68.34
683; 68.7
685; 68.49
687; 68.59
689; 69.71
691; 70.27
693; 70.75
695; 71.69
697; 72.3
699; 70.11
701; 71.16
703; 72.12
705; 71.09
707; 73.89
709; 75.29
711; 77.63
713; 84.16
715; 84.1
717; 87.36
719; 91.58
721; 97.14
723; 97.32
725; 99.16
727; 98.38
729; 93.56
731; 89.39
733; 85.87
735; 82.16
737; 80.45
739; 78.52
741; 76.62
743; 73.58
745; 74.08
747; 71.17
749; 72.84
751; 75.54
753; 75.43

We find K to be 68.49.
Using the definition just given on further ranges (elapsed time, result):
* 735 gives 82.16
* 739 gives 78.52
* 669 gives 69.27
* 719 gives 91.58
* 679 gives 66.91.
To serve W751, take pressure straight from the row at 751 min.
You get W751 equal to 75.54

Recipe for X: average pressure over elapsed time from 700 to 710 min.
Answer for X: 72.7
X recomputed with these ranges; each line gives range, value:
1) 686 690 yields 69.2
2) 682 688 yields 68.6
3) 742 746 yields 73.8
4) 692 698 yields 71.6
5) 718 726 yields 96.3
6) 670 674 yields 69.1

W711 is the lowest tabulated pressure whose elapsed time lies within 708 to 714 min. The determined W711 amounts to 75.29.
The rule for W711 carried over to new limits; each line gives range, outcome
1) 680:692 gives 68.34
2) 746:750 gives 71.17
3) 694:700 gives 70.11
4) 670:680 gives 66.91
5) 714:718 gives 84.1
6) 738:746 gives 73.58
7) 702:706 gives 71.09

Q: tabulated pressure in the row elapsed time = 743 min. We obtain 73.58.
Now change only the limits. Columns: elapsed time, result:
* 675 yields 70.17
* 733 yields 85.87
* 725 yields 99.16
